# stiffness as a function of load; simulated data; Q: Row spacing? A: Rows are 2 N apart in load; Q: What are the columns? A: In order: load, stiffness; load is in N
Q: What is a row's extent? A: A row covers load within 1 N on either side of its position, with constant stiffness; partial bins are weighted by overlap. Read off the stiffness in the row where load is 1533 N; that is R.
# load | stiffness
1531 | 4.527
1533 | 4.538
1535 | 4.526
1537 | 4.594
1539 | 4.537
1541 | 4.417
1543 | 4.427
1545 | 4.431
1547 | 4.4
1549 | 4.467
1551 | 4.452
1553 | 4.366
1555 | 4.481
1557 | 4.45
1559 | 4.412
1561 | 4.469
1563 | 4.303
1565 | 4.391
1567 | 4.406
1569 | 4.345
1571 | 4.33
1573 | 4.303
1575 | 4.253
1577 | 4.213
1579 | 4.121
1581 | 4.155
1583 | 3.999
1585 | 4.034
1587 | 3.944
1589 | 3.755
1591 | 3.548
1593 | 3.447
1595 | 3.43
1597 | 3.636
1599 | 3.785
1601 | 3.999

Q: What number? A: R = 4.538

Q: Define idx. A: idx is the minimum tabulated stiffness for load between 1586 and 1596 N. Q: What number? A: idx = 3.43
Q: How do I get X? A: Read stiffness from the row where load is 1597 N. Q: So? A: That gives 3.636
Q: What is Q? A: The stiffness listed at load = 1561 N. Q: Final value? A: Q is 4.469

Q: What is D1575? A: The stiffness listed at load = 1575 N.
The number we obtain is 4.253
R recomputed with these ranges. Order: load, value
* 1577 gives 4.213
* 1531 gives 4.527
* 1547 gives 4.4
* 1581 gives 4.155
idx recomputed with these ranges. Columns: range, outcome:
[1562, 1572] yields 4.303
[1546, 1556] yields 4.366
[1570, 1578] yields 4.213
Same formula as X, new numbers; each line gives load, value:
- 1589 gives 3.755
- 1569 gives 4.345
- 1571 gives 4.33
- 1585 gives 4.034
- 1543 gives 4.427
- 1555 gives 4.481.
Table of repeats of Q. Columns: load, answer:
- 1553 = 4.366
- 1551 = 4.452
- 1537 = 4.594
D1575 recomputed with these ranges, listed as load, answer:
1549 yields 4.467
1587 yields 3.944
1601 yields 3.999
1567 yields 4.406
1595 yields 3.43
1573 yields 4.303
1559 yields 4.412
